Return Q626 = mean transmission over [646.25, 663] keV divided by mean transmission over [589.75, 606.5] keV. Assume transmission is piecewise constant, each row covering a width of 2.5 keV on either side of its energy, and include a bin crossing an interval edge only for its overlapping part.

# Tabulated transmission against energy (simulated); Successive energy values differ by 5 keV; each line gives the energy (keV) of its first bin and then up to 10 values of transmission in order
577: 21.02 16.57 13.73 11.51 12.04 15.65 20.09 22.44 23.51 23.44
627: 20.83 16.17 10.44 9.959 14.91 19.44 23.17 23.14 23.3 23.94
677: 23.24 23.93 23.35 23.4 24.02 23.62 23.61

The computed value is 1.5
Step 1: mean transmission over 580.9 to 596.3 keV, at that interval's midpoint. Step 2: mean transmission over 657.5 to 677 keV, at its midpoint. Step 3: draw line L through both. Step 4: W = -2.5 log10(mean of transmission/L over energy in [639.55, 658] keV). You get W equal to 0.28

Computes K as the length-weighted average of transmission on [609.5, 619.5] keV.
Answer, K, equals 23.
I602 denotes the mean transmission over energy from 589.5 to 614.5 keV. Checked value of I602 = 16.3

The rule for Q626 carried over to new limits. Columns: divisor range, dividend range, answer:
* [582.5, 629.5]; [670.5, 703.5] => 1.31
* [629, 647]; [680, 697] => 1.84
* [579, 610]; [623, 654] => 1.03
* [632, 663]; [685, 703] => 1.43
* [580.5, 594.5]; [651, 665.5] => 1.62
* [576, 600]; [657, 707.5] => 1.61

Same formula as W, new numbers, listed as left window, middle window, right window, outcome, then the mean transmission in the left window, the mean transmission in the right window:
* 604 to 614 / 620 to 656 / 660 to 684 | 0.307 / 20.9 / 23.5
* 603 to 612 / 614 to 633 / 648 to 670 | -0.045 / 20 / 21.8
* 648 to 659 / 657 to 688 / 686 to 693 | -0.074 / 20.3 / 23.4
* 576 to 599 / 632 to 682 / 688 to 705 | 0.079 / 14.6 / 23.6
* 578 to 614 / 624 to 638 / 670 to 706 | 0.137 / 16.1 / 23.6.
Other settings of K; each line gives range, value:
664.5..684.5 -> 23.6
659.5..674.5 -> 23.5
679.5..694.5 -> 23.6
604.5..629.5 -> 22.1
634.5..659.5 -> 15.6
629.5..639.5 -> 13.3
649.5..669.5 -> 22.3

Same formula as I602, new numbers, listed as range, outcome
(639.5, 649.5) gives 12.4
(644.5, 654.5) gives 17.2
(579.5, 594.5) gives 13.9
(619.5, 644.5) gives 16.2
